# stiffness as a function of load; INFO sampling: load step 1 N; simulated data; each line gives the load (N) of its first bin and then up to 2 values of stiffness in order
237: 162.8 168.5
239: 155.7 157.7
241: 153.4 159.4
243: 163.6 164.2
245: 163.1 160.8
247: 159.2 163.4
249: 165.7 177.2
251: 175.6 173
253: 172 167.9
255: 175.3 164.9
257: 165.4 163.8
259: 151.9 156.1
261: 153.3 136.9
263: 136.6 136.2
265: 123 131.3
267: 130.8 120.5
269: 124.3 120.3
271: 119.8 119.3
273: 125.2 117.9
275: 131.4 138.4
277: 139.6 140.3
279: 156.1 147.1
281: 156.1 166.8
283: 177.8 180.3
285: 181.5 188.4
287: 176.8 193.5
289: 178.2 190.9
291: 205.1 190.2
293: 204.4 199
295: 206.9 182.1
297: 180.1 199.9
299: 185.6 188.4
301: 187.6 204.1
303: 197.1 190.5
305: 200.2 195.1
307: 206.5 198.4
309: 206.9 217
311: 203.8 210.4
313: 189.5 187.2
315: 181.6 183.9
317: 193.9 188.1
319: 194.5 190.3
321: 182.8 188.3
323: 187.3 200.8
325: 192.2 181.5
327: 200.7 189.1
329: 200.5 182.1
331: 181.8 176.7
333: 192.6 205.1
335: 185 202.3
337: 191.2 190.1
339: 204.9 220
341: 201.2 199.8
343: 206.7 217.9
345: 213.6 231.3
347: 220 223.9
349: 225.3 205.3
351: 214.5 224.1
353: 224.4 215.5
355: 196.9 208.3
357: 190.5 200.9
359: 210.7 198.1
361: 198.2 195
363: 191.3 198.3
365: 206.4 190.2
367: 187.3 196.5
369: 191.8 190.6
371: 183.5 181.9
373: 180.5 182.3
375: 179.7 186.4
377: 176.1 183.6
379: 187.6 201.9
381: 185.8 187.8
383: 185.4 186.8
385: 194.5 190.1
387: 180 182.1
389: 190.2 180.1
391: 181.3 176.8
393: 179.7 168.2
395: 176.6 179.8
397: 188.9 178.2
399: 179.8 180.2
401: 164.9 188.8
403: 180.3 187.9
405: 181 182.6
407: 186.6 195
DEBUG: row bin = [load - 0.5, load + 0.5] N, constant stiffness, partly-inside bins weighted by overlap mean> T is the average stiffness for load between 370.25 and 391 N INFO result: 185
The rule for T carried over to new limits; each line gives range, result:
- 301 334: 194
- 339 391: 198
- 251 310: 167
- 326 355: 205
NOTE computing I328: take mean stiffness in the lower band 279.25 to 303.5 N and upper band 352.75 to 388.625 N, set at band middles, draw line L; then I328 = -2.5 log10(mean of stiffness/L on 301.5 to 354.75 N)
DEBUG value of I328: -0.06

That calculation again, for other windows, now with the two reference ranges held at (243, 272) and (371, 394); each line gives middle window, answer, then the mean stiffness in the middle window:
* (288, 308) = -0.20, 194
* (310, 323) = -0.15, 192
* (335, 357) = -0.20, 210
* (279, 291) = -0.11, 176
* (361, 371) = -0.08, 194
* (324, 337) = -0.12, 191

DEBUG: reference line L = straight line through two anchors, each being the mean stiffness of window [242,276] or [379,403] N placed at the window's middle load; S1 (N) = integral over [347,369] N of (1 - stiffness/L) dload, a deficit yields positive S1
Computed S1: -3.9 N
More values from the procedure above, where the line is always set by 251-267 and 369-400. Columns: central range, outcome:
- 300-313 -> -2.79 N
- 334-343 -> -1.42 N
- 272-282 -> 1.18 N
